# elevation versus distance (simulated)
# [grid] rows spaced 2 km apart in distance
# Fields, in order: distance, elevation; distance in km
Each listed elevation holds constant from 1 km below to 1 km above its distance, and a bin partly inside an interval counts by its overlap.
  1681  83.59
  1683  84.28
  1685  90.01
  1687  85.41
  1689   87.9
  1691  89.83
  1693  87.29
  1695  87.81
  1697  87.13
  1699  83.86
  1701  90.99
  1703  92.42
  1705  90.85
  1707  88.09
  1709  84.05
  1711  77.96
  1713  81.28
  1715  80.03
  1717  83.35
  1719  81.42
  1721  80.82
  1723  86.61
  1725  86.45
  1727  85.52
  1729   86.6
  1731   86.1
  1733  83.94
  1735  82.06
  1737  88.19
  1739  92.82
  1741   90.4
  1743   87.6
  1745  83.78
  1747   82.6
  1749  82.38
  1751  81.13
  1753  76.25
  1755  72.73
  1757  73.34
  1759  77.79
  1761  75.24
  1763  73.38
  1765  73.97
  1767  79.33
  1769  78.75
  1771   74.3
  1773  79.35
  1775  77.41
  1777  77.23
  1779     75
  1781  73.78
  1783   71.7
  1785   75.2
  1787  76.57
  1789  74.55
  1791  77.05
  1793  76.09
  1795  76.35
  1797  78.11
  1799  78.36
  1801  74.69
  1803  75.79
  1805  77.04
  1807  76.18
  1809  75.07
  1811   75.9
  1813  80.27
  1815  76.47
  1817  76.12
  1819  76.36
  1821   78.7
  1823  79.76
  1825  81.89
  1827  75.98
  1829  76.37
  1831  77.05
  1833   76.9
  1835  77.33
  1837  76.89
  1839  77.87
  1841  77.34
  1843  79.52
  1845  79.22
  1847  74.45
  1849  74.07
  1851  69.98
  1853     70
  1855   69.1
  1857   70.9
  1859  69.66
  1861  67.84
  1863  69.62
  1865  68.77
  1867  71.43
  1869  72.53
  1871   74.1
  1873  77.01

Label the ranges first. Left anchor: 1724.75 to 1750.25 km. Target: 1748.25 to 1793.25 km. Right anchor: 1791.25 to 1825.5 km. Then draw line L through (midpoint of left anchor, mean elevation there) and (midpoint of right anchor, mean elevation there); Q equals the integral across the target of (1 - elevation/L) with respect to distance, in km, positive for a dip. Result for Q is 3.1 km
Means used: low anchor 86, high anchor 77.2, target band 76.2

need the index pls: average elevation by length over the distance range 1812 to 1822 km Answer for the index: 77.6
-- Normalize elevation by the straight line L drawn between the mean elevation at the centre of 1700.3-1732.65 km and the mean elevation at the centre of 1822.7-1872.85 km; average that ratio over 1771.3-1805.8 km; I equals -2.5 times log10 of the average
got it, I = 0.04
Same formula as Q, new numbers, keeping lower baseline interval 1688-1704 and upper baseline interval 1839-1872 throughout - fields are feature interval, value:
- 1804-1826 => -0.3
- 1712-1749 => 0.0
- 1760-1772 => 0.8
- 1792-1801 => 0.2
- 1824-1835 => -0.4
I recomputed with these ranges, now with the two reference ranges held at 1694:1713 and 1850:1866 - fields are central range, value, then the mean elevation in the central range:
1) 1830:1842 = -0.08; 77.2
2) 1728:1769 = 0.00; 81.4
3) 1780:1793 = 0.04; 74.9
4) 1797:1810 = -0.01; 76.3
